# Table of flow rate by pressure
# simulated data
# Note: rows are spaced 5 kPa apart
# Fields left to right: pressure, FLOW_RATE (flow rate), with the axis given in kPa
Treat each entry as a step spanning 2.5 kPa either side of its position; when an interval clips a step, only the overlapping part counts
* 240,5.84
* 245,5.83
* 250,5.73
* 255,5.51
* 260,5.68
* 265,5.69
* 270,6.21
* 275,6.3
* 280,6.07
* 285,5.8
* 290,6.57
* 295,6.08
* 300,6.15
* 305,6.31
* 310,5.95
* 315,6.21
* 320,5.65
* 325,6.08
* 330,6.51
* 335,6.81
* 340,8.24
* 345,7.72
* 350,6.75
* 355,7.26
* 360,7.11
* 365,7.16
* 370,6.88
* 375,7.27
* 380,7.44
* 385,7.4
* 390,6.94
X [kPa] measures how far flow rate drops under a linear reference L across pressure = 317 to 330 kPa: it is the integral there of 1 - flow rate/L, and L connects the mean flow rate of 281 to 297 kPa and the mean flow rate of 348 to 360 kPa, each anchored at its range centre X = 1.2 kPa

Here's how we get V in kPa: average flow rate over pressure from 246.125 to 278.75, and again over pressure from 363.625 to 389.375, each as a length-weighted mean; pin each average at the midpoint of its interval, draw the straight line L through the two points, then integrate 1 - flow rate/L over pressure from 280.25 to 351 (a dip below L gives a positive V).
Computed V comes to 0.3 kPa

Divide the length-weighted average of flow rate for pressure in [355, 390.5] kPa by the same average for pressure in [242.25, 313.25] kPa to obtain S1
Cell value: 1.20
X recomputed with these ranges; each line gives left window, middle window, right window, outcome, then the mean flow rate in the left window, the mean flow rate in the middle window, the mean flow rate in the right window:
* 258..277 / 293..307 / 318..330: -0.4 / 5.97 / 6.18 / 6.01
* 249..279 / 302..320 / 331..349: 2.0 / 5.87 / 6.09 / 7.43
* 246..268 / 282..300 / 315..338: -0.5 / 5.68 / 6.15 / 6.3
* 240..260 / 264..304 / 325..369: 0.4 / 5.71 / 6.13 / 7.12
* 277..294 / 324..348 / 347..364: -1.1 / 6.15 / 7.13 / 7.07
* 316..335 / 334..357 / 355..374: -2.6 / 6.19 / 7.39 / 7.1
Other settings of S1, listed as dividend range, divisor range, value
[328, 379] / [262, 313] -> 1.18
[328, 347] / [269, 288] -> 1.20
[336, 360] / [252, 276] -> 1.27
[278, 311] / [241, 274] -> 1.06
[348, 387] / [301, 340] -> 1.13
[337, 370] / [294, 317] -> 1.19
